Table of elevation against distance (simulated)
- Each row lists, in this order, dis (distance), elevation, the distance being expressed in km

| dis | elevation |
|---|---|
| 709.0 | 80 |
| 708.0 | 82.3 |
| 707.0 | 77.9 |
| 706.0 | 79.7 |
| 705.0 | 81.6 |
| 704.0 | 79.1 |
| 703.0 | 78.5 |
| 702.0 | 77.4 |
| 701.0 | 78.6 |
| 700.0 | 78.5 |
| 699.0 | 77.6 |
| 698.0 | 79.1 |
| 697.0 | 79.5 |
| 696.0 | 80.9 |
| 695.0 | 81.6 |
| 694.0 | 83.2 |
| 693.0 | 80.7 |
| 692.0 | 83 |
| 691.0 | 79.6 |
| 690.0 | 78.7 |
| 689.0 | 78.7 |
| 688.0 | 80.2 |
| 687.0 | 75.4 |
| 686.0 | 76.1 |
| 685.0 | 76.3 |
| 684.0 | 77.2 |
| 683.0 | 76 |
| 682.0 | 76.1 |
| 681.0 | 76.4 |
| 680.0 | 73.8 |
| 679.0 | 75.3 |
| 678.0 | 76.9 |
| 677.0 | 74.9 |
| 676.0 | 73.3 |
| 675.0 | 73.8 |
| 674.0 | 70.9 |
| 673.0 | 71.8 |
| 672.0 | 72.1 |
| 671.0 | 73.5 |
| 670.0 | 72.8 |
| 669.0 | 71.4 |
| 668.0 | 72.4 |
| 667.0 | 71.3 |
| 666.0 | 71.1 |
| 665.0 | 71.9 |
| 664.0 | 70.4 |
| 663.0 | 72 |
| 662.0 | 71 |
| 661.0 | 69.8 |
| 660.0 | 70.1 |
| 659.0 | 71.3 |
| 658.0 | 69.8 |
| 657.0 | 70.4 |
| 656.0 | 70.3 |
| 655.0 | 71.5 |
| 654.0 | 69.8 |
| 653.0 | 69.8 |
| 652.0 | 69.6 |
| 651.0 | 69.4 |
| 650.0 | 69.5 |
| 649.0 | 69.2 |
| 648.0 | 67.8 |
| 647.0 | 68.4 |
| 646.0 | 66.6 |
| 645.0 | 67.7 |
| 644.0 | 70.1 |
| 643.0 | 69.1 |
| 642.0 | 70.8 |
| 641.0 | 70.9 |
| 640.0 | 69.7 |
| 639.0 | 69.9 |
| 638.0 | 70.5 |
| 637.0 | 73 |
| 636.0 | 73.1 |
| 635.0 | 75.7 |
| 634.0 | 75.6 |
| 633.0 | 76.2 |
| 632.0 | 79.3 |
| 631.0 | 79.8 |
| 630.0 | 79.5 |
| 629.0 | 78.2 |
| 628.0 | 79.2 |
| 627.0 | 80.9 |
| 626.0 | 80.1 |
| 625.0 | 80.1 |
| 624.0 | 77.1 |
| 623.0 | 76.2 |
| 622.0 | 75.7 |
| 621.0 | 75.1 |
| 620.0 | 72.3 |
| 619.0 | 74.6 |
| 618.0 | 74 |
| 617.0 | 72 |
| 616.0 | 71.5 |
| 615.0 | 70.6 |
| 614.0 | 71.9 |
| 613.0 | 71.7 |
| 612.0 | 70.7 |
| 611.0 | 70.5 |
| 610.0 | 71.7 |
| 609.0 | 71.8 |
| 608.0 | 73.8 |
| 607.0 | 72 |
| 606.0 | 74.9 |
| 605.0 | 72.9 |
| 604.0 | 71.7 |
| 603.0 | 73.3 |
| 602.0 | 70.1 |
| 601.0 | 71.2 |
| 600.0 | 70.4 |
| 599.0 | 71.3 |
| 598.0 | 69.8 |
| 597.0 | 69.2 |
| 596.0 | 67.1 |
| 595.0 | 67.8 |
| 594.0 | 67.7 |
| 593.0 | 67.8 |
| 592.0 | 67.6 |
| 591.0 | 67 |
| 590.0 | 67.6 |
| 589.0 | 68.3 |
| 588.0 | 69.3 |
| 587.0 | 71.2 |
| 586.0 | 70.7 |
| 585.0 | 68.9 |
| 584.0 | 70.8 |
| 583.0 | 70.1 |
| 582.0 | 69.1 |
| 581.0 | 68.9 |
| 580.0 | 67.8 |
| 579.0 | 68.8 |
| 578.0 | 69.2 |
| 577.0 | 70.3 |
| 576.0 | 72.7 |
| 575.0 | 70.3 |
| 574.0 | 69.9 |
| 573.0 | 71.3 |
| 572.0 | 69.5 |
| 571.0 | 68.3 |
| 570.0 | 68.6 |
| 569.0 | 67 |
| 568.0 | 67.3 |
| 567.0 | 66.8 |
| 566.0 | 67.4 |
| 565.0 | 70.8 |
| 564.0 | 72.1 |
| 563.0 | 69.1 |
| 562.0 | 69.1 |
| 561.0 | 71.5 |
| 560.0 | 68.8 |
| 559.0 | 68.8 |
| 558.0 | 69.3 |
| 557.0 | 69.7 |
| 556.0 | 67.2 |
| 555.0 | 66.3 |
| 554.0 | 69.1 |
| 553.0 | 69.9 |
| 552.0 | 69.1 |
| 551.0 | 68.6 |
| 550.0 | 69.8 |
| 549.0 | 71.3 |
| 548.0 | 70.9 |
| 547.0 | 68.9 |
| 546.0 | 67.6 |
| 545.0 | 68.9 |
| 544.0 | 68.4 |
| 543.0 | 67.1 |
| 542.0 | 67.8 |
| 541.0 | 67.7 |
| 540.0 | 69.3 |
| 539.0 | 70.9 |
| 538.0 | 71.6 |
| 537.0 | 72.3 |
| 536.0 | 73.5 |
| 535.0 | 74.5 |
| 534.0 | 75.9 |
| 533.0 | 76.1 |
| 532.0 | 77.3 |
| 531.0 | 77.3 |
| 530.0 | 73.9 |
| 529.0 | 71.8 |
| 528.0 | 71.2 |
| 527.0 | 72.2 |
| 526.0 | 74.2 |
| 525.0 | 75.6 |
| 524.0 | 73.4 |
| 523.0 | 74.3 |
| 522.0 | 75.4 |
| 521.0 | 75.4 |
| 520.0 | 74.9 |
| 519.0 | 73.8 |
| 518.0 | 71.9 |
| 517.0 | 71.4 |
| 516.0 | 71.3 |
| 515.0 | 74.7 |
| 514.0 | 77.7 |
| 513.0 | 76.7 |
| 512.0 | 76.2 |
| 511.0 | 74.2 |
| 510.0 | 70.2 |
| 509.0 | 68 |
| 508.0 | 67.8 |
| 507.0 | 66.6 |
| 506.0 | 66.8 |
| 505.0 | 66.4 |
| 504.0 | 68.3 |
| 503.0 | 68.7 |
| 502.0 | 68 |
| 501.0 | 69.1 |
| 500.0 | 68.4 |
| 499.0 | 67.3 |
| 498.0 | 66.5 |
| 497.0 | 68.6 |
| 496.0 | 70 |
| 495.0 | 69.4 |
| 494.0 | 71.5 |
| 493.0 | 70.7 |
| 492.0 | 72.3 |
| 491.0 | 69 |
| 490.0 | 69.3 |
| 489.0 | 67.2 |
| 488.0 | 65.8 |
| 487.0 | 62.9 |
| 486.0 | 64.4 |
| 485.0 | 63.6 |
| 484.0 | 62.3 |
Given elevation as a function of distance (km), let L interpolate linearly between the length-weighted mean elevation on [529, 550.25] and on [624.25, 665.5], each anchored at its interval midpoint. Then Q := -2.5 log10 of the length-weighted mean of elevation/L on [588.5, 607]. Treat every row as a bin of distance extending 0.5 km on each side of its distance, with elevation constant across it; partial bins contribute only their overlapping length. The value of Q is 0.03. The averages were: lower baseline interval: 71.5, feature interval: 69.8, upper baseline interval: 72.4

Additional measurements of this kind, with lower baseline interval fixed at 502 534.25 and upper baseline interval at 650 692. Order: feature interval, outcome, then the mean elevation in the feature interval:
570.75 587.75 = 0.047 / 69.9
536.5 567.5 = 0.055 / 69.2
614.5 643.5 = -0.025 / 74.9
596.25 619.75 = 0.019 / 71.8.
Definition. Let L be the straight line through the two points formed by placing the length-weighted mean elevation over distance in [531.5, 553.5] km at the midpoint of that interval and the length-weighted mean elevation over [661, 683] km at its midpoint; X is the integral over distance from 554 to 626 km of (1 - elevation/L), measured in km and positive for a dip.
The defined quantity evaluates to 1.1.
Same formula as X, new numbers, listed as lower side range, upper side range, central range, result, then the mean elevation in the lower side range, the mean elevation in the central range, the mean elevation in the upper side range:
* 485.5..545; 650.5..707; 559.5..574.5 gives 0.65 km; 71.1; 69.2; 75.1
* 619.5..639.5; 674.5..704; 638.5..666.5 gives 2.56 km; 76.4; 69.9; 77.9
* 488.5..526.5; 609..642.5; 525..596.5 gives 2.58 km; 71.1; 70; 74.4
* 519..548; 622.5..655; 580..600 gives 1.06 km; 72.4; 69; 73.2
